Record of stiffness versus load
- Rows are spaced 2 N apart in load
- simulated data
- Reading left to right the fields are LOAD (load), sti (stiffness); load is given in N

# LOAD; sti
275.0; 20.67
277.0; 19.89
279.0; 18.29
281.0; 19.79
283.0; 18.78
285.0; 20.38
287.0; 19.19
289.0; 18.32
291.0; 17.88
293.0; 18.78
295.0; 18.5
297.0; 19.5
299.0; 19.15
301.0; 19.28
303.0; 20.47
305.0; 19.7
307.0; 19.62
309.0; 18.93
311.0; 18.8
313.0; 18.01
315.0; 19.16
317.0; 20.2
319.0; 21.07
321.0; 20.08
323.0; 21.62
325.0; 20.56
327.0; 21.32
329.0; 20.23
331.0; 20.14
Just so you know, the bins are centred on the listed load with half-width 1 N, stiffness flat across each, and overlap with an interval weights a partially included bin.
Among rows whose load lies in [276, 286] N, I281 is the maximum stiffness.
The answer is 20.38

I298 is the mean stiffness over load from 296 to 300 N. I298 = 19.3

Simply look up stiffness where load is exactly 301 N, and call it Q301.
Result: 19.28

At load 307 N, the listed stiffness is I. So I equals 19.62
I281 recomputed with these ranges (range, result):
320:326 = 21.62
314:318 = 20.2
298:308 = 20.47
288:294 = 18.78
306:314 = 19.62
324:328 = 21.32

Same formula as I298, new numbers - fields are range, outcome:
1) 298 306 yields 19.6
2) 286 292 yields 18.5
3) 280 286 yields 19.6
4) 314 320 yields 20.1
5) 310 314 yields 18.4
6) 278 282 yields 19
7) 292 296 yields 18.6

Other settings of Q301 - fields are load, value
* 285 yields 20.38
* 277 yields 19.89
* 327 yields 21.32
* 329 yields 20.23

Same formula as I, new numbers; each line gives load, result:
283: 18.78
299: 19.15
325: 20.56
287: 19.19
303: 20.47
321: 20.08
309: 18.93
